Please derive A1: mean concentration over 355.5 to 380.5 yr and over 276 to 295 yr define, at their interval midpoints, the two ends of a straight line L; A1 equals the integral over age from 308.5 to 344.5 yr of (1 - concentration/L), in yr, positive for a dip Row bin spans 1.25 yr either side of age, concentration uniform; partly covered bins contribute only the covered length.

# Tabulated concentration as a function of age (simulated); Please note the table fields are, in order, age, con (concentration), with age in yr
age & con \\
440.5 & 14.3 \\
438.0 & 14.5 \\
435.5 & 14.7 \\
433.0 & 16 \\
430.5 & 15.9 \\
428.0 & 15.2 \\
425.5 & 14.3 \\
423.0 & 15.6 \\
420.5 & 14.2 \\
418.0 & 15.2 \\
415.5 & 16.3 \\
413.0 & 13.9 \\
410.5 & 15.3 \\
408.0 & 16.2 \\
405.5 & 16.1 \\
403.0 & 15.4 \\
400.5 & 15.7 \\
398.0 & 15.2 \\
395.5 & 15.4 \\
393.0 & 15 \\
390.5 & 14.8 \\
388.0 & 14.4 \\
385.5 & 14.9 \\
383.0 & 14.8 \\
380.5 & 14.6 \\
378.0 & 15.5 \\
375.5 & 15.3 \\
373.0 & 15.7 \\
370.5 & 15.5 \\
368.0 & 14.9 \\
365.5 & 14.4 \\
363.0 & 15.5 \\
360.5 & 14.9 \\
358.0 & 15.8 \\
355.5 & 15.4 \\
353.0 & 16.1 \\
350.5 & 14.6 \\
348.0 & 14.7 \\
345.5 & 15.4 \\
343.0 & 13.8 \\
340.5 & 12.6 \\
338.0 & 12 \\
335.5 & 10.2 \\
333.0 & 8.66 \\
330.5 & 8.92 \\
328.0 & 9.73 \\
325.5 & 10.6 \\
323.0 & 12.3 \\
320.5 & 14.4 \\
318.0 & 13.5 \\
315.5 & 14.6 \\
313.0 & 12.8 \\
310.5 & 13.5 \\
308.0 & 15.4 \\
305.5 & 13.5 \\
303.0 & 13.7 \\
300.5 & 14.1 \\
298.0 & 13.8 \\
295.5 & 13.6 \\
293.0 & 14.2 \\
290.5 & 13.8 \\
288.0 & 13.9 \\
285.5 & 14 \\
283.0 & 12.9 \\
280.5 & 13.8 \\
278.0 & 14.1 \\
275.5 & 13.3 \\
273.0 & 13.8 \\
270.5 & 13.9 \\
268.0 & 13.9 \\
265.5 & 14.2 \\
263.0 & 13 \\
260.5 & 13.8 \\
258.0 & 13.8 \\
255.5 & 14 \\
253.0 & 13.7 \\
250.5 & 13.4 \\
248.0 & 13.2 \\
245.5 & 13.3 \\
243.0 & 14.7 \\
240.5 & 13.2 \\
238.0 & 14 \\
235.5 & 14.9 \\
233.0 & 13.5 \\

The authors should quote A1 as 6.04 yr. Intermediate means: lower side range 13.8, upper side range 15.2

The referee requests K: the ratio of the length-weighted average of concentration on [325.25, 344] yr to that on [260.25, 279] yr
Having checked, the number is 0.8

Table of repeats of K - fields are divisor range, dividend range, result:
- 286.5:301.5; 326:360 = 0.93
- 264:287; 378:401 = 1.09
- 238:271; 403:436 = 1.12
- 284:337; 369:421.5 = 1.19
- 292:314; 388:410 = 1.11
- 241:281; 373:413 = 1.11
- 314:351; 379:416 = 1.23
